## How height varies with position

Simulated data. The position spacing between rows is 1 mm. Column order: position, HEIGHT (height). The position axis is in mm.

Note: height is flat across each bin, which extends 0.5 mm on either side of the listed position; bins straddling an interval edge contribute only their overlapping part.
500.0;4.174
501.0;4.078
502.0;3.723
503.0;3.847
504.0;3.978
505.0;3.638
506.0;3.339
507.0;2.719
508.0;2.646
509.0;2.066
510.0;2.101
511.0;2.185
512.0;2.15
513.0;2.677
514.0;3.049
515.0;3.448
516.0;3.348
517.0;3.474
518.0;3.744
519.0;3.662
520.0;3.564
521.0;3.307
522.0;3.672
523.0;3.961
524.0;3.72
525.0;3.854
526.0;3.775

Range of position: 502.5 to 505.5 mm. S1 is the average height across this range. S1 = 3.82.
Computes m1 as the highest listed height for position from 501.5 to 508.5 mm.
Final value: 3.978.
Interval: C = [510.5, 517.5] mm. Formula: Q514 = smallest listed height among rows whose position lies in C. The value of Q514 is 2.15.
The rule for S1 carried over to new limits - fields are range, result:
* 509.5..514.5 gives 2.43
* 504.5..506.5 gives 3.49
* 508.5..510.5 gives 2.08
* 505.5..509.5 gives 2.69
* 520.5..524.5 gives 3.67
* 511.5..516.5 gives 2.93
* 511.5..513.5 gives 2.41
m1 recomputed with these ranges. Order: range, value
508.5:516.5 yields 3.448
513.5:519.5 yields 3.744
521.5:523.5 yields 3.961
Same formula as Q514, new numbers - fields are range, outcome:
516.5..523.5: 3.307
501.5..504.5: 3.723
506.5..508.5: 2.646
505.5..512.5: 2.066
